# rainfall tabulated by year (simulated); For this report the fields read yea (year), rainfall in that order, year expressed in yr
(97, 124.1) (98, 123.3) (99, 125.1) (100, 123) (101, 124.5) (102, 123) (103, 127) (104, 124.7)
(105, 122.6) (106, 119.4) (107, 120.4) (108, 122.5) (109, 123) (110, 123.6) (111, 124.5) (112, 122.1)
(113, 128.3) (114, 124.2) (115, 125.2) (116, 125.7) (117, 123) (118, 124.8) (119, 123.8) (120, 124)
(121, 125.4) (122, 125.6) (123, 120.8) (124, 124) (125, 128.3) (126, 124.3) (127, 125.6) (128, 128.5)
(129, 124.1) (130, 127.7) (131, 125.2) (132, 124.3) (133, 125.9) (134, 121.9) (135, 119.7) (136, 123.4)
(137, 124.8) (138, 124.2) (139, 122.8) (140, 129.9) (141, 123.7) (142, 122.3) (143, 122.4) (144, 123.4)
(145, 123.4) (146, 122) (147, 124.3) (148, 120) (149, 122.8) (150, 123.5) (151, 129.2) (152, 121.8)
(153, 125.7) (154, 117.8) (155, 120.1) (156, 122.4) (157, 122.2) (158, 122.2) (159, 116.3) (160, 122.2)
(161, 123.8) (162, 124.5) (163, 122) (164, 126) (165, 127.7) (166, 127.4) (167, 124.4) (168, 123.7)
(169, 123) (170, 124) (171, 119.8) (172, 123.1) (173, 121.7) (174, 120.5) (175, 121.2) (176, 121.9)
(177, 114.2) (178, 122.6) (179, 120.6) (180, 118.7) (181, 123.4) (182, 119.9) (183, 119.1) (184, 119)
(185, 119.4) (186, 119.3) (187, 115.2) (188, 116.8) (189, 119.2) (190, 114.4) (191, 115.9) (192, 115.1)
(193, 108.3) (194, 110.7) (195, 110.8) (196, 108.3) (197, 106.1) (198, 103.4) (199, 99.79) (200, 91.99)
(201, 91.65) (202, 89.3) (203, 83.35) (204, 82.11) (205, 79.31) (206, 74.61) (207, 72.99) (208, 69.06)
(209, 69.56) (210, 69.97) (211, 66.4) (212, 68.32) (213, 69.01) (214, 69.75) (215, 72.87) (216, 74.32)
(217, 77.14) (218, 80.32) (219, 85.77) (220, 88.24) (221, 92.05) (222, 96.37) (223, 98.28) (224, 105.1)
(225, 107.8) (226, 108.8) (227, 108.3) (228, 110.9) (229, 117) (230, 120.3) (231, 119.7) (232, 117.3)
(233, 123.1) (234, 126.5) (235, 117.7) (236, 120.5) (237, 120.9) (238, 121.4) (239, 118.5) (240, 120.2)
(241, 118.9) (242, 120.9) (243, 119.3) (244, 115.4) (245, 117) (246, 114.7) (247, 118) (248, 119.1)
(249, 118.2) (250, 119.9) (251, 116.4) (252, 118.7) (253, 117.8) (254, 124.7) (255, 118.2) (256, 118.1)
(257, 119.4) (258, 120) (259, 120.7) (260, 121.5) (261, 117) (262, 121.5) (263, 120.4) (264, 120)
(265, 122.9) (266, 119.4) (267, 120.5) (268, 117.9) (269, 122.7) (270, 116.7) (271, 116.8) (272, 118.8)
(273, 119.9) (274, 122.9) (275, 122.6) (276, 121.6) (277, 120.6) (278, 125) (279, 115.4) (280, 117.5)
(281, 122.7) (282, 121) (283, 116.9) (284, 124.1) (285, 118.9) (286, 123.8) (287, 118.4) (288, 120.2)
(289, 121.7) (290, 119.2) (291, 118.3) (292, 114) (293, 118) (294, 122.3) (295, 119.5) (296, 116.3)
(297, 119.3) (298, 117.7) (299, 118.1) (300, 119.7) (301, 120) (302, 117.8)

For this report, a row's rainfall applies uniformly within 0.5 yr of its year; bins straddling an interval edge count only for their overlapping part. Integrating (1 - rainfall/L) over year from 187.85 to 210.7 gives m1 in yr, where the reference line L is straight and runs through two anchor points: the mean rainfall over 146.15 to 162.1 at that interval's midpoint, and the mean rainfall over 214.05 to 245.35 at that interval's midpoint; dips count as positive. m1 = 3.7 yr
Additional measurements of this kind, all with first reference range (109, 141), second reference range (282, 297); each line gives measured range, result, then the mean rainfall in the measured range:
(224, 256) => 0.9 yr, 118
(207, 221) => 5.4 yr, 74.5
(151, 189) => 0.5 yr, 122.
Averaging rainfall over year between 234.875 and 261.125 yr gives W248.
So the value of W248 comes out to 119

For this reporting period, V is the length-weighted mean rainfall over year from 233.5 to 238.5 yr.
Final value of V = 121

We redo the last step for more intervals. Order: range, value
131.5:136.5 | 123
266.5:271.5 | 119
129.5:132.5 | 126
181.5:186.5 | 119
